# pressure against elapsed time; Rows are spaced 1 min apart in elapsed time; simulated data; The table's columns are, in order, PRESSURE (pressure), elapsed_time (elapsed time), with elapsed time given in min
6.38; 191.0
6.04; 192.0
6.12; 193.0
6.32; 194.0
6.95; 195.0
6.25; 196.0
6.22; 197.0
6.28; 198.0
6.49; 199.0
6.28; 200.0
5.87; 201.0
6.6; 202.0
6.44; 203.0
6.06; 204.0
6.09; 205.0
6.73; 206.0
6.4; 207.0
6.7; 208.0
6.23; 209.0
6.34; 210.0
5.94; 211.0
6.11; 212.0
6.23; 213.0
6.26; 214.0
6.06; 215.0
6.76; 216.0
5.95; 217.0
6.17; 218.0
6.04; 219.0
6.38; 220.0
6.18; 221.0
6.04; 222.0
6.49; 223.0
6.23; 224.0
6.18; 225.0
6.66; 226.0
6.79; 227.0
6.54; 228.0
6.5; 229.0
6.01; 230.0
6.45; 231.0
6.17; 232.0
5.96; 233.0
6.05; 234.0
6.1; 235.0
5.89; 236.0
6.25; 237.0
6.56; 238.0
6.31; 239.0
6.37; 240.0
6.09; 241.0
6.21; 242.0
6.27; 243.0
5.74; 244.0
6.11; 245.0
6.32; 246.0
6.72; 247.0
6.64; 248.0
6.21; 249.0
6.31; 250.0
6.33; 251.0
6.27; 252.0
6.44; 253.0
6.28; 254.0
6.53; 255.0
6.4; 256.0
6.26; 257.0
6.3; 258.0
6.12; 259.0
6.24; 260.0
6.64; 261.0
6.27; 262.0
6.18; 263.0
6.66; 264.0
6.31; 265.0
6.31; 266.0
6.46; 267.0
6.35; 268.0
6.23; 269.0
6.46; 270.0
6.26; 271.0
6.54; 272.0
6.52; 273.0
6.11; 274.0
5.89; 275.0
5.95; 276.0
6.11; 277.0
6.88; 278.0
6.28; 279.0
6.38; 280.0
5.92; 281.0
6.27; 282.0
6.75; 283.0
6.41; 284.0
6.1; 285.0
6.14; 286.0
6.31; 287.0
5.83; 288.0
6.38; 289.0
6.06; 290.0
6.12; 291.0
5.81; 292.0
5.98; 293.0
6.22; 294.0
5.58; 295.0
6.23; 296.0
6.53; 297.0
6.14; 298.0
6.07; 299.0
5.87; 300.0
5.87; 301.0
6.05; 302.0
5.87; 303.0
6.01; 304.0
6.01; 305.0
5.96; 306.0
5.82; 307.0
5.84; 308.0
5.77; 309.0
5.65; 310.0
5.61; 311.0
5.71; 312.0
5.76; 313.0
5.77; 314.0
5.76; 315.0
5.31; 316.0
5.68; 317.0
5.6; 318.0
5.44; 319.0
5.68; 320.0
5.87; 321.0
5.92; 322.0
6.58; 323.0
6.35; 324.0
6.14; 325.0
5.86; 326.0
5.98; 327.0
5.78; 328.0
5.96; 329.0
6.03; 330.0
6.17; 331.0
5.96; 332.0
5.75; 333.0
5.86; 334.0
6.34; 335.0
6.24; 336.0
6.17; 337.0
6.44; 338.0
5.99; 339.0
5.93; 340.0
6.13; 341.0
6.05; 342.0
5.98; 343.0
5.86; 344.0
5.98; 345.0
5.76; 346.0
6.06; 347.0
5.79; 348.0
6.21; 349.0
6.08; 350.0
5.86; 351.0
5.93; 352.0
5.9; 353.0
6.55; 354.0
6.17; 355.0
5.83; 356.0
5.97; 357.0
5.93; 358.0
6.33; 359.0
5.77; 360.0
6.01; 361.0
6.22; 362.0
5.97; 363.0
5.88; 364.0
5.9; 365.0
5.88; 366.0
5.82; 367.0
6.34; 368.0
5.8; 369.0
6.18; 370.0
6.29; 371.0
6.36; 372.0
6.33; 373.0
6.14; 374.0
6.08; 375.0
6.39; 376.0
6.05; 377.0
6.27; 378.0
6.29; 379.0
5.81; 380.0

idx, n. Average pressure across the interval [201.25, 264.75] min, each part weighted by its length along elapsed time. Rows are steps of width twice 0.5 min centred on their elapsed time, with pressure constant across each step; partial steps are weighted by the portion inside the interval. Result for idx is 6.3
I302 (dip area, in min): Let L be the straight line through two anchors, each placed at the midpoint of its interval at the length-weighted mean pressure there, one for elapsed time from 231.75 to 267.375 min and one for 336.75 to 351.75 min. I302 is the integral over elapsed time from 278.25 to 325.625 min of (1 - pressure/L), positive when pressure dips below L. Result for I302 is 1.1 min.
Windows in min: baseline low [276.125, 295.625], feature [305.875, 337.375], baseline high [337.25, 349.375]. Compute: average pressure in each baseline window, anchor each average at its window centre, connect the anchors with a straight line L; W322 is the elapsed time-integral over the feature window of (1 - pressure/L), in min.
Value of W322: 1.0 min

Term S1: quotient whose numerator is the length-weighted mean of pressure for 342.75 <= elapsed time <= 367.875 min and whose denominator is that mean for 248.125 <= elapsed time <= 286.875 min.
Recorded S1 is 0.9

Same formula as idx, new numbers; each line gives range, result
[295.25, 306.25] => 6.05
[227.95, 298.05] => 6.26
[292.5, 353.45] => 5.95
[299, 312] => 5.86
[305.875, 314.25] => 5.76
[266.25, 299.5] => 6.22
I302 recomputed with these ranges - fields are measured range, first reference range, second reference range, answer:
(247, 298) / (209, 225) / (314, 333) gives -2.0 min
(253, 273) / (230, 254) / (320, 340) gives -0.5 min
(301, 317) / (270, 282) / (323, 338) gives 0.9 min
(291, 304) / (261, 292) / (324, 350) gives 0.4 min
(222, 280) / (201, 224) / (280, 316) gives -1.5 min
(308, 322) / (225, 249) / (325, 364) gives 1.0 min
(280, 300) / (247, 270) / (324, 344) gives 0.3 min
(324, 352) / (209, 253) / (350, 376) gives 0.4 min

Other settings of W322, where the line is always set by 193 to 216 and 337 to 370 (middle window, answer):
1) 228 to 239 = 0.1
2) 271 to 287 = -0.3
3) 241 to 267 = -0.4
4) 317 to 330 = 0.3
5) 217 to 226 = 0.1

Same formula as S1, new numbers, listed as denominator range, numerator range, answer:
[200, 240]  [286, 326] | 0.94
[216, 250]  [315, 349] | 0.95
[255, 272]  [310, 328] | 0.92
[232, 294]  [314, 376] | 0.96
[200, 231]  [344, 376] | 0.96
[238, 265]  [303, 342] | 0.94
